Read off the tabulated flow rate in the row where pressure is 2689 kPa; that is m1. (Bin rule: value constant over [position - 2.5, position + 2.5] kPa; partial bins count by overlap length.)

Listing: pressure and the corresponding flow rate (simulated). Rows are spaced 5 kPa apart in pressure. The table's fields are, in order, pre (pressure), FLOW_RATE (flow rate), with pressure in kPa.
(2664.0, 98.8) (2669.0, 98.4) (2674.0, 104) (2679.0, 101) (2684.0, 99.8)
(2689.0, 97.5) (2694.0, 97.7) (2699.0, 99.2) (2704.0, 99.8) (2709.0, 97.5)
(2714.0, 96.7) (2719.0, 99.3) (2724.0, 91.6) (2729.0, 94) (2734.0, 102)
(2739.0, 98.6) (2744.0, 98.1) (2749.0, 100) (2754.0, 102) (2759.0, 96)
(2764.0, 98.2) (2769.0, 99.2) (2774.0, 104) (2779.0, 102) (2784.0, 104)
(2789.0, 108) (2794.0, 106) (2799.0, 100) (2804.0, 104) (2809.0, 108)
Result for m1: 97.5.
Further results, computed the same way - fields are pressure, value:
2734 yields 102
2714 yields 96.7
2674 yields 104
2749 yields 100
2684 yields 99.8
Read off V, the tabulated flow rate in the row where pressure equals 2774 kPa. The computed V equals 104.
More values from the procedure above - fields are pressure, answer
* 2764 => 98.2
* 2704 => 99.8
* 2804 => 104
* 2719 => 99.3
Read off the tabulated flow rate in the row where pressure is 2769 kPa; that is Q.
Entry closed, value 99.2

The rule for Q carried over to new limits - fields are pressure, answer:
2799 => 100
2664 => 98.8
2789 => 108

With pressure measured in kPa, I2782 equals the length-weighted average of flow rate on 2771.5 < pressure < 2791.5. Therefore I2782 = 104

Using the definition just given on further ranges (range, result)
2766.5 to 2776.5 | 102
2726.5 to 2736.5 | 98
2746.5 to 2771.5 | 99.1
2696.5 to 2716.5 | 98.3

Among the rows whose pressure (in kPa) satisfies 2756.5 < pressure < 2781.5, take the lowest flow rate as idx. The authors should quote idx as 96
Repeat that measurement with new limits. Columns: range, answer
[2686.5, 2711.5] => 97.5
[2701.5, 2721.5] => 96.7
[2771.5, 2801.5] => 100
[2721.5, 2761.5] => 91.6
